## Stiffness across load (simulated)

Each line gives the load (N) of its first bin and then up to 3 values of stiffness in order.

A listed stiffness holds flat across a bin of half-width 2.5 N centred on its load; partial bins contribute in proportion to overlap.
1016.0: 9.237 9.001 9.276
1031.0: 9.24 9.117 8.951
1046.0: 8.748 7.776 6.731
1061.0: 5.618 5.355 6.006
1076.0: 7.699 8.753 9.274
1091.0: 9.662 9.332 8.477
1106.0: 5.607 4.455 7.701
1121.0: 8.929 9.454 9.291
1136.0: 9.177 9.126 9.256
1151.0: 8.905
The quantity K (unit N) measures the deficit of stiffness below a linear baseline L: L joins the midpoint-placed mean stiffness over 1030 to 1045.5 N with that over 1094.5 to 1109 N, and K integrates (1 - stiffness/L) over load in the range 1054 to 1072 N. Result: 5.5 N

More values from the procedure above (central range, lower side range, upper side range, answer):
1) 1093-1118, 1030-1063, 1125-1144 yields 4.7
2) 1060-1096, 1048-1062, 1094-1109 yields -1.9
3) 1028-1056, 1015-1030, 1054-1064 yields -4.0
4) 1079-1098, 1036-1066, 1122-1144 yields -2.2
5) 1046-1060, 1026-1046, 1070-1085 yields 2.0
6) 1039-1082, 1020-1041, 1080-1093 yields 9.3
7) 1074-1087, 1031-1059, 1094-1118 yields -1.6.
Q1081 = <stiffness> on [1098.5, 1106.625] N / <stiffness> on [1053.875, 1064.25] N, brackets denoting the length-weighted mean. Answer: 1.2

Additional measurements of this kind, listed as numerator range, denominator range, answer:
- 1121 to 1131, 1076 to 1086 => 1.08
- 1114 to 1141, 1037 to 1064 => 1.18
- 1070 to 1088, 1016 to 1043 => 0.88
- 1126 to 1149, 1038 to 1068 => 1.27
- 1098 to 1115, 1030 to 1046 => 0.71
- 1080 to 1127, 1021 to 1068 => 1.02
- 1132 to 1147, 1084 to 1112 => 1.16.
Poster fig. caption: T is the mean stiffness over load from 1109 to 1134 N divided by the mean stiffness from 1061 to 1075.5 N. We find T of 1.36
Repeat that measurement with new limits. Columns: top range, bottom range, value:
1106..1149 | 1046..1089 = 1.14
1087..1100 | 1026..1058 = 1.10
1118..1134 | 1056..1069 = 1.60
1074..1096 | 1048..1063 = 1.31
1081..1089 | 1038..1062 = 1.18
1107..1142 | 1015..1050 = 0.90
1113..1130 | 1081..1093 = 0.93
